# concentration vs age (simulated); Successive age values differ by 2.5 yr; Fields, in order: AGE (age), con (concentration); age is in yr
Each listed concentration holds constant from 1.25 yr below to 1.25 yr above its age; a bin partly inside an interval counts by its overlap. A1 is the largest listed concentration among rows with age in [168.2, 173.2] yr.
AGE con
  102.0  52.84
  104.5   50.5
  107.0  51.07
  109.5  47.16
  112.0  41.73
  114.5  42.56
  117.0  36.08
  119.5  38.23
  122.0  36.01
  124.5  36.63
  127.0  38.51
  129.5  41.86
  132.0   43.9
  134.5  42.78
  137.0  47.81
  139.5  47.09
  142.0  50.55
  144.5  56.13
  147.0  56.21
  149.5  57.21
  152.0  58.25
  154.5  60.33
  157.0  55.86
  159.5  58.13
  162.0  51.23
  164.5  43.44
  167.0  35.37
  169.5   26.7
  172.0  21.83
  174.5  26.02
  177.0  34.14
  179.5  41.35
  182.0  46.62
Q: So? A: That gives 26.7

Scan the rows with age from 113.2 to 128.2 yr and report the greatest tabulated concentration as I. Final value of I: 42.56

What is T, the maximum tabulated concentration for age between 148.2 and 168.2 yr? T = 60.33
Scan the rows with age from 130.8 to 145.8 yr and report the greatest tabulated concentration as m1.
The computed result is 56.13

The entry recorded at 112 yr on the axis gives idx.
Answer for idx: 41.73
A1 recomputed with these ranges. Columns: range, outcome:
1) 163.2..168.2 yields 43.44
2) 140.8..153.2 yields 58.25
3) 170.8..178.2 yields 34.14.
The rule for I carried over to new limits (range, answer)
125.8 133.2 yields 43.9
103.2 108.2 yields 51.07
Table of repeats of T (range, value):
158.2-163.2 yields 58.13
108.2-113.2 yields 47.16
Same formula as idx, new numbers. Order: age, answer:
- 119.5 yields 38.23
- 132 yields 43.9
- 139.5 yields 47.09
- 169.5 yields 26.7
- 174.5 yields 26.02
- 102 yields 52.84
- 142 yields 50.55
